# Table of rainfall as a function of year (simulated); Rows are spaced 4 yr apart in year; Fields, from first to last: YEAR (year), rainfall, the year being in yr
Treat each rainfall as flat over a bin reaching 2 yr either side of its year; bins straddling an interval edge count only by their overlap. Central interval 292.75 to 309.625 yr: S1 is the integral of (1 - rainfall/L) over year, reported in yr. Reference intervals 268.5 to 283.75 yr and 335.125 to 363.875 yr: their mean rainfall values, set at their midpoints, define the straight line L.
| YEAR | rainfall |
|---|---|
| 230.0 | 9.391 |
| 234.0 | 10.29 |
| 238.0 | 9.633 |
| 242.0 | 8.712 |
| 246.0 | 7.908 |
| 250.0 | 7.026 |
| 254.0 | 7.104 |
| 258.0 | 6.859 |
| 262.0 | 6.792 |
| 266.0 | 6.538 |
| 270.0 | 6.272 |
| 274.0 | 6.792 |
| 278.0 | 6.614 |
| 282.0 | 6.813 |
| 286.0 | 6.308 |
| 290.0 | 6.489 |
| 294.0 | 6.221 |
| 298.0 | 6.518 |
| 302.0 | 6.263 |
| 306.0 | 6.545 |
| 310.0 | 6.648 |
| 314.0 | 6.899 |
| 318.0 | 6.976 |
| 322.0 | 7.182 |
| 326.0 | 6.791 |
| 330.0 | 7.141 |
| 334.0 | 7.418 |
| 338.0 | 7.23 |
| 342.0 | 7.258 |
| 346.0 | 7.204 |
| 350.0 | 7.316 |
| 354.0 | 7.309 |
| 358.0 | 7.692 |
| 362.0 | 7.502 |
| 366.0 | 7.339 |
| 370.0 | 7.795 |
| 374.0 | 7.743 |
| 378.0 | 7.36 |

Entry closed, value 1.1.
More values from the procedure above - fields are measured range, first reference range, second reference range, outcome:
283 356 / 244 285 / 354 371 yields 3.74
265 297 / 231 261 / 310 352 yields 5.17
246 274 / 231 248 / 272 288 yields 3.62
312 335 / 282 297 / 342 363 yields -0.37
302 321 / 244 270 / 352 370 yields 1.35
